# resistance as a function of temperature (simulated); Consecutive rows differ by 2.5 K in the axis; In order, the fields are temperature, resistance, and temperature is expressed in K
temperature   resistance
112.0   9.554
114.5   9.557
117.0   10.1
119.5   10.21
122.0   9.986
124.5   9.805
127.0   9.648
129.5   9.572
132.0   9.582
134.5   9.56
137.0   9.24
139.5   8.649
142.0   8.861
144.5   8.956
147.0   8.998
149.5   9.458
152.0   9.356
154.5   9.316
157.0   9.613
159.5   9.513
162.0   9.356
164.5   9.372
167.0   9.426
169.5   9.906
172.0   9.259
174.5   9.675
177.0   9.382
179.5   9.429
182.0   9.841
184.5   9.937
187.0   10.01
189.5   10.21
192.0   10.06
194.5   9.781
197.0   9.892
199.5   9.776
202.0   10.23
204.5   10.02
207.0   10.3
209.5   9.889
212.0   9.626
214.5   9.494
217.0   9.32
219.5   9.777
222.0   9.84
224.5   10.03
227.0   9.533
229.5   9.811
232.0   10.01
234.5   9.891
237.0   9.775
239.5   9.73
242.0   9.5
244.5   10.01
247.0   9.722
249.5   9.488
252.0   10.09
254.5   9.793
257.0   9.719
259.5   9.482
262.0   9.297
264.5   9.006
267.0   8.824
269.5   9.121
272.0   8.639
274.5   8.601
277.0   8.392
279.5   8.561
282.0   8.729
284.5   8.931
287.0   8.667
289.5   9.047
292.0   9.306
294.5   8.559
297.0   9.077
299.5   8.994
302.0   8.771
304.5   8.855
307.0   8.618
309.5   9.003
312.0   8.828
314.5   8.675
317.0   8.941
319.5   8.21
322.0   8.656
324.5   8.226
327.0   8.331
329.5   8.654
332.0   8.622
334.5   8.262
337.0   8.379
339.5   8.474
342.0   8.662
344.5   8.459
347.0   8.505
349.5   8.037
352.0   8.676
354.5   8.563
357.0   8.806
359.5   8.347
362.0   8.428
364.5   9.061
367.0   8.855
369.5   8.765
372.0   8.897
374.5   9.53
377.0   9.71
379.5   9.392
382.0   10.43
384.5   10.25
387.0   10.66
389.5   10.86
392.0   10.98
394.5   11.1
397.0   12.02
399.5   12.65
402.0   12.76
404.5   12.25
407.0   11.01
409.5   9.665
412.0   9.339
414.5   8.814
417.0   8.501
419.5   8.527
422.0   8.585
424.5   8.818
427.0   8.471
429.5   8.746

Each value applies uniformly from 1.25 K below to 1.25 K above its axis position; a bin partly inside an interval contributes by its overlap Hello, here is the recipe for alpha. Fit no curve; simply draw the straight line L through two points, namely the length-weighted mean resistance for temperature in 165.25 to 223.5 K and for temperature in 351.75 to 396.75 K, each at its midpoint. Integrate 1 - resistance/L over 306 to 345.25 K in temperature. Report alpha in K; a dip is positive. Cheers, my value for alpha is 4.4 K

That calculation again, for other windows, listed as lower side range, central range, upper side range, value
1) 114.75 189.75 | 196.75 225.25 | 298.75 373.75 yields -1.86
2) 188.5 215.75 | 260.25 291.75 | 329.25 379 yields 1.64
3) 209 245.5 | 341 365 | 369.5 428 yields 3.55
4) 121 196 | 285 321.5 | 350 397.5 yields 2.83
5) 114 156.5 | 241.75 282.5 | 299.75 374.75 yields -1.34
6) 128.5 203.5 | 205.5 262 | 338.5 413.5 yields -0.82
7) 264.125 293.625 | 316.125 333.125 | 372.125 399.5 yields 1.84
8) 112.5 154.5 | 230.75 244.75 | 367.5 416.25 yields 0.07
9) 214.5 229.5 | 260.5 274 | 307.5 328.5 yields 0.32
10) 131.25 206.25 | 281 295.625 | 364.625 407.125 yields 1.77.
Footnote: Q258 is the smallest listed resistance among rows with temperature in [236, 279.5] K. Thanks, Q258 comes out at 8.392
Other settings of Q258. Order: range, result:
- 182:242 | 9.32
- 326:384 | 8.037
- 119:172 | 8.649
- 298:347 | 8.21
